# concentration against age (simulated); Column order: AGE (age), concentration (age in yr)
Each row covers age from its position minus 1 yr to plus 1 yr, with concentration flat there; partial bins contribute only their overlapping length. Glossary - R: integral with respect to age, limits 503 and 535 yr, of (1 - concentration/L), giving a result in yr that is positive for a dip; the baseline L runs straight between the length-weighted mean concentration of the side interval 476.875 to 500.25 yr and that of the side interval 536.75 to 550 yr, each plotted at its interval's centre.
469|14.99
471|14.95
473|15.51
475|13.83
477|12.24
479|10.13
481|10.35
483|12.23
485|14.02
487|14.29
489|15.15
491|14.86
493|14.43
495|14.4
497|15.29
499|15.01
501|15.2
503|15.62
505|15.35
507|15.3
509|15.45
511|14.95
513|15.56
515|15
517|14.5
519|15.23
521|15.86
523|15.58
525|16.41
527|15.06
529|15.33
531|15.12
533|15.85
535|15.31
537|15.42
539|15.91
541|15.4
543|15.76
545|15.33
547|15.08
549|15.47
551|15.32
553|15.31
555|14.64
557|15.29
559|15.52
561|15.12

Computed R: -1.6 yr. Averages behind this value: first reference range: 13.6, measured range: 15.4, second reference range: 15.5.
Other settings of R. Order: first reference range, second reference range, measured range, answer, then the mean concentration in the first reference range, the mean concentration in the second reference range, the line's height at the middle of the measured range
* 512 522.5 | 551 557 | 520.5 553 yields -0.73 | 15.2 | 15.1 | 15.2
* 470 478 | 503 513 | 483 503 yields 0.20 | 14.1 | 15.3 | 14.8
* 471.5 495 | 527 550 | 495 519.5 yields -1.49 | 13.4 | 15.4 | 14.3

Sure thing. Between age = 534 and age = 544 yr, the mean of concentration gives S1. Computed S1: 15.6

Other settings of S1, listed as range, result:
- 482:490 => 13.9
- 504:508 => 15.3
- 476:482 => 10.9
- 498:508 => 15.3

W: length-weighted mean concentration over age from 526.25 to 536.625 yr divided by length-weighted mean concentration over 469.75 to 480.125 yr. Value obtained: 1.15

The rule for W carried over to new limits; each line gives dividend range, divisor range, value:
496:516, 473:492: 1.16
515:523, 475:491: 1.18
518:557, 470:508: 1.09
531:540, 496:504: 1.02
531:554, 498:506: 1.01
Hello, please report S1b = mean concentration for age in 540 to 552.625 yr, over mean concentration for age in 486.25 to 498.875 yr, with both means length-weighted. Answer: 1.0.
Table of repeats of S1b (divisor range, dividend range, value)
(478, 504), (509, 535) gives 1.10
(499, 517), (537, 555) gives 1.01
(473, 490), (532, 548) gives 1.20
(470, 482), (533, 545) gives 1.21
